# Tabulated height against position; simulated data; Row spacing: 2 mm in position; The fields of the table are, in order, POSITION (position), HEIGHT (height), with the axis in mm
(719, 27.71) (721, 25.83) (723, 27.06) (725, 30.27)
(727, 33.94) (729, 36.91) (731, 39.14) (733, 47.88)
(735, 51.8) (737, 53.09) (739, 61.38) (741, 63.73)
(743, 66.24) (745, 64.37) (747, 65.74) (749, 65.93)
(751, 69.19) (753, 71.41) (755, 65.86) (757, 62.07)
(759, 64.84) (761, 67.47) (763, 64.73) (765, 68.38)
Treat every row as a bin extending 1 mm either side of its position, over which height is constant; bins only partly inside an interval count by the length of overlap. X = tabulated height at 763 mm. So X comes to 64.73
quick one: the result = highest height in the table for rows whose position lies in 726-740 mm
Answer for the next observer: 61.38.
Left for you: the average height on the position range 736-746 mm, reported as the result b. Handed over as 61.8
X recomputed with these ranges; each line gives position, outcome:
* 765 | 68.38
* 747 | 65.74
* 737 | 53.09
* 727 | 33.94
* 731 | 39.14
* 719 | 27.71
